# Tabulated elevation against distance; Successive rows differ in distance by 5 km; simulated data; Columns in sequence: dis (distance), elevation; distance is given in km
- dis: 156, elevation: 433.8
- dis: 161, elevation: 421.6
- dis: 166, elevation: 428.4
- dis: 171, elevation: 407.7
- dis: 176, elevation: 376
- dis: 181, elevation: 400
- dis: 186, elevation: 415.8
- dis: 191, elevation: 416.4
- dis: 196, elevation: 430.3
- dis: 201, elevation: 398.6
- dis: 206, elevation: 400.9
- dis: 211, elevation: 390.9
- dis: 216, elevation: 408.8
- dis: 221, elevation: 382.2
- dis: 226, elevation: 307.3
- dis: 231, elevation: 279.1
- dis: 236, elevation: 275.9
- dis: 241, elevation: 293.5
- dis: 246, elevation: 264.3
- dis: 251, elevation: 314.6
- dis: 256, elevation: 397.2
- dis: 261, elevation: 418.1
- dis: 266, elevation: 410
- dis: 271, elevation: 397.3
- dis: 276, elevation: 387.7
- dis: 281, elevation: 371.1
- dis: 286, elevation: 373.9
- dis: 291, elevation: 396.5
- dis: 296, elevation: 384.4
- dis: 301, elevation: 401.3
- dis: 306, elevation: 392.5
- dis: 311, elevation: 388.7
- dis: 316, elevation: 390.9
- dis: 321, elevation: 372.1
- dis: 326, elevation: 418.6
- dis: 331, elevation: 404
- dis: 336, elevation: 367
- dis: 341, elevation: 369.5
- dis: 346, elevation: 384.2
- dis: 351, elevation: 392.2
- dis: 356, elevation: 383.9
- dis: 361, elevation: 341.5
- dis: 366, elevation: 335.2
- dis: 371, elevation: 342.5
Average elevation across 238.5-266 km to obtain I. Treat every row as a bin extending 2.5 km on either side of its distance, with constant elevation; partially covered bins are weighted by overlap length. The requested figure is 344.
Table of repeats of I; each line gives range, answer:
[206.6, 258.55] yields 334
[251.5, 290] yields 390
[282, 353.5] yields 388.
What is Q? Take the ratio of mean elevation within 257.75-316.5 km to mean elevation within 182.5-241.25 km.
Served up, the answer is 1.06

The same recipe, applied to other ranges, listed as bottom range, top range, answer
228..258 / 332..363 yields 1.24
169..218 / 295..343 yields 0.96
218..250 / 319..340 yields 1.29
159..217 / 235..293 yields 0.88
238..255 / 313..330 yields 1.32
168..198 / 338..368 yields 0.90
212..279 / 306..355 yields 1.11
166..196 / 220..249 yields 0.73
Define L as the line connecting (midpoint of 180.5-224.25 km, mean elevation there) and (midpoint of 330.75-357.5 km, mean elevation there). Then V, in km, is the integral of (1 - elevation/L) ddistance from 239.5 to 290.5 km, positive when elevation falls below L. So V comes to 3.7 km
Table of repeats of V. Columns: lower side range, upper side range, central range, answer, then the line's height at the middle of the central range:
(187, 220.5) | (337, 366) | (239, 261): 3.7 km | 395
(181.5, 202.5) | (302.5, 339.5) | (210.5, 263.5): 9.0 km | 406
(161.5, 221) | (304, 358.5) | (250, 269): 0.3 km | 397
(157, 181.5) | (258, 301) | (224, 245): 5.9 km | 399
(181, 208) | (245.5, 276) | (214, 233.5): 2.6 km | 396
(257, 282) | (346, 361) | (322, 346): -0.3 km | 384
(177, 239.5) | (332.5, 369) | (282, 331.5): -2.8 km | 370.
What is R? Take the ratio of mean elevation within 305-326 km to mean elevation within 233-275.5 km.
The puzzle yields 1.12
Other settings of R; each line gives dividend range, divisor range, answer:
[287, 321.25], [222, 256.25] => 1.29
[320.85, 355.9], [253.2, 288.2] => 0.99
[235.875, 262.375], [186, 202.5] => 0.79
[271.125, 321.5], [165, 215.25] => 0.95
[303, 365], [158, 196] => 0.93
